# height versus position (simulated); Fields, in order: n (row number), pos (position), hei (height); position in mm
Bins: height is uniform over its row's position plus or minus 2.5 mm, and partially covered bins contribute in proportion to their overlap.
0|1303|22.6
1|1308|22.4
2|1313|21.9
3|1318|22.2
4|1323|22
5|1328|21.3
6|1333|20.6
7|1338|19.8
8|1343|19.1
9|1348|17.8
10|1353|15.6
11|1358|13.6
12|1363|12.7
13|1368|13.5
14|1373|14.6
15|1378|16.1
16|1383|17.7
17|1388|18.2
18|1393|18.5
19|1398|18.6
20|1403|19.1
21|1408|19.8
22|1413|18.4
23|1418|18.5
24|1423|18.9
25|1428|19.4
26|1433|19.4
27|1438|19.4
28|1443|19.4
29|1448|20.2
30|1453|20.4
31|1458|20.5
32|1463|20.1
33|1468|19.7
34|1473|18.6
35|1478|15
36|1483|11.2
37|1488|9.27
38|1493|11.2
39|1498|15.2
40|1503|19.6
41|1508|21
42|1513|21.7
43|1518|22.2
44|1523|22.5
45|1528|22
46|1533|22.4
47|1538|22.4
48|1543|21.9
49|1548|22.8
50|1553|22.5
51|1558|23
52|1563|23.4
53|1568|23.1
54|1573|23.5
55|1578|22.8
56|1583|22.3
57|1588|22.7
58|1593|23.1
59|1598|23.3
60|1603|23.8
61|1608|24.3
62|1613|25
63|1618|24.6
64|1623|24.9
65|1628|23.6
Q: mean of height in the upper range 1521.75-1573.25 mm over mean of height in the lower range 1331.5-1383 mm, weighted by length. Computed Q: 1.39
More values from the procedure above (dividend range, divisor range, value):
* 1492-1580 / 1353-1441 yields 1.23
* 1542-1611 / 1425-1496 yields 1.33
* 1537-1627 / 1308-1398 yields 1.29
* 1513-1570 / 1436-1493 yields 1.30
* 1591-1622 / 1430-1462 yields 1.21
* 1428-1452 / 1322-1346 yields 0.96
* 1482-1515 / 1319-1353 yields 0.79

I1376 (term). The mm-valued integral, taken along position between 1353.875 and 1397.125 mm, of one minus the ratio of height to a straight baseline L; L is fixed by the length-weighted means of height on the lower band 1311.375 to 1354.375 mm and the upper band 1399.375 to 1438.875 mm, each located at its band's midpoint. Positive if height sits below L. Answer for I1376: 8.5 mm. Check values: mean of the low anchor 20.1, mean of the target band 15.7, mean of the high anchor 19.1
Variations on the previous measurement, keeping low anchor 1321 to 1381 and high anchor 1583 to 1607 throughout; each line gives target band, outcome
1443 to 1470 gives -0.5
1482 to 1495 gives 6.4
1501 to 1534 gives -0.5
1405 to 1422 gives -0.2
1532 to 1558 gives -0.6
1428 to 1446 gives -0.1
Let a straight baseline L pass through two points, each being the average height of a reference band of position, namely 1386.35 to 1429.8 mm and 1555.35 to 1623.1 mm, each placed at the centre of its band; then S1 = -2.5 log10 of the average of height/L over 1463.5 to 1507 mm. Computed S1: 0.33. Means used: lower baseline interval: 18.8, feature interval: 15.4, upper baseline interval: 23.5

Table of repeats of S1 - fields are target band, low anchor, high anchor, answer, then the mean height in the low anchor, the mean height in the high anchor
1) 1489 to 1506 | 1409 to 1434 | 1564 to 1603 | 0.362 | 18.9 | 23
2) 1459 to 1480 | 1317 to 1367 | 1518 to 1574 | 0.131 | 18.2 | 22.6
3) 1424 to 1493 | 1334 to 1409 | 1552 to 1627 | 0.106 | 17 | 23.5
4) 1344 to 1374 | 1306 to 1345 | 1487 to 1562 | 0.377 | 21.2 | 20.3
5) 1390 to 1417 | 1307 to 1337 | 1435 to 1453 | 0.084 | 21.6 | 19.8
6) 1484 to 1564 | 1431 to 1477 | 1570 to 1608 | 0.082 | 19.6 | 23.2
